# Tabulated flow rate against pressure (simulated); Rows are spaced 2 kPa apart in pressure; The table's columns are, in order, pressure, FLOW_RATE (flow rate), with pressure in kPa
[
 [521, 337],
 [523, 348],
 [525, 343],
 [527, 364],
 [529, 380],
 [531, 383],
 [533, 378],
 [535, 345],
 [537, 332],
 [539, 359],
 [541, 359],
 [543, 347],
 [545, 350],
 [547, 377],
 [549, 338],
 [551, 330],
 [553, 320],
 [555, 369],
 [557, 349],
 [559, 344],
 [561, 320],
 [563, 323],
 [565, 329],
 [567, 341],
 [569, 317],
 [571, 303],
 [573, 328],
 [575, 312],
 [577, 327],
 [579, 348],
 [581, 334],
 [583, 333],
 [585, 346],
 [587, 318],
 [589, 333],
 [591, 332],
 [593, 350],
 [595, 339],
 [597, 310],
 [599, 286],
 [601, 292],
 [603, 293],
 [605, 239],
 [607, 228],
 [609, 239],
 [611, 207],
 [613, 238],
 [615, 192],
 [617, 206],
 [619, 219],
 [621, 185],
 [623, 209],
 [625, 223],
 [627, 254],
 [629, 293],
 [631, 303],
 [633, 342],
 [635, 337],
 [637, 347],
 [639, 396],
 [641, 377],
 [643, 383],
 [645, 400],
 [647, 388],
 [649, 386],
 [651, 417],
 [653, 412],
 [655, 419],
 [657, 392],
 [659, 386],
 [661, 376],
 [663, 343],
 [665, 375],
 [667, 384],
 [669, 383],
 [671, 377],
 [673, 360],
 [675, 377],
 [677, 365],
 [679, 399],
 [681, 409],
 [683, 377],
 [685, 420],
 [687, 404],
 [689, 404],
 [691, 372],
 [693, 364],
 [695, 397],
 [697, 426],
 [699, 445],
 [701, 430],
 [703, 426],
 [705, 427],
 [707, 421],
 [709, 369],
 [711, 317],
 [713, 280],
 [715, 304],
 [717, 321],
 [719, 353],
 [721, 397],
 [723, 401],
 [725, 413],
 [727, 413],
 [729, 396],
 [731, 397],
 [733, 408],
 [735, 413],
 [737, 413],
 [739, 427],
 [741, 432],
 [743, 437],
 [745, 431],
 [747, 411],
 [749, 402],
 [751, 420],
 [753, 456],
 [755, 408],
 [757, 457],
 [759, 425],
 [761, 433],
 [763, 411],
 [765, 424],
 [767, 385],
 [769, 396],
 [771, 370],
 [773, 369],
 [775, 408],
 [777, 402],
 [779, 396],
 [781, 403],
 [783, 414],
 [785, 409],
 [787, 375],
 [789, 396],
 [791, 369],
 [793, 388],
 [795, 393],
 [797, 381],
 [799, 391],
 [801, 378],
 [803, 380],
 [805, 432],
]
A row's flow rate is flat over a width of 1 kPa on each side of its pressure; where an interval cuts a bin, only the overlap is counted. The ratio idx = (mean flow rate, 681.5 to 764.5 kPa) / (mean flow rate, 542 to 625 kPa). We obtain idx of 1.33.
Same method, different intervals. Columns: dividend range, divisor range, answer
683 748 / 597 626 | 1.68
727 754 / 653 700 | 1.07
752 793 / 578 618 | 1.41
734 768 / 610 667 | 1.31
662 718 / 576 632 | 1.37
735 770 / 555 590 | 1.27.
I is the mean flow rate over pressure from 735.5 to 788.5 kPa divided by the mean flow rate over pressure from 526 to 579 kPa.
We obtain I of 1.20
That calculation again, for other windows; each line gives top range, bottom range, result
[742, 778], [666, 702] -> 1.05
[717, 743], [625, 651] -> 1.16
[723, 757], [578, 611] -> 1.37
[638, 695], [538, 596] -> 1.15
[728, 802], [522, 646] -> 1.28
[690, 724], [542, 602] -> 1.14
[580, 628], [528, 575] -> 0.79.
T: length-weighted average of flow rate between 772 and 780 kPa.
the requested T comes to 394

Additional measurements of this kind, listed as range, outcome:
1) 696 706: 431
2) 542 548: 358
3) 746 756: 419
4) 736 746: 428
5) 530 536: 369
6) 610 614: 222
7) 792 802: 386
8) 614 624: 202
